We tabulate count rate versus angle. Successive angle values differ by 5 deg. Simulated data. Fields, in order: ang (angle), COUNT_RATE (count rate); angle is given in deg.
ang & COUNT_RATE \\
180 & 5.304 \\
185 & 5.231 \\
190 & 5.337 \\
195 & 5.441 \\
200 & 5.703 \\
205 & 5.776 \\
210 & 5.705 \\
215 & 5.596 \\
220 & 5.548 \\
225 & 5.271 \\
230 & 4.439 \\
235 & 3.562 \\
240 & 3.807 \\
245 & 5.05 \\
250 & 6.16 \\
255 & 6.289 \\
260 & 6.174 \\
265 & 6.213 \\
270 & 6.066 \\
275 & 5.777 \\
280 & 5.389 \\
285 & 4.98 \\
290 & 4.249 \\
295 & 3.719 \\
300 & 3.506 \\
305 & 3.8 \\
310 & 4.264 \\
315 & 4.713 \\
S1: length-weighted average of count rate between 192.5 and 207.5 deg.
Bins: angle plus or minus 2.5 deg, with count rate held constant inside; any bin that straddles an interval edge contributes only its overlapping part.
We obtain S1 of 5.64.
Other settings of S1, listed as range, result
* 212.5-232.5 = 5.21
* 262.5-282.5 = 5.86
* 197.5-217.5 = 5.69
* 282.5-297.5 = 4.32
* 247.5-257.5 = 6.22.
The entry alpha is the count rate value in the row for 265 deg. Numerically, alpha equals 6.213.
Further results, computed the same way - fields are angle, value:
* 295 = 3.719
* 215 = 5.596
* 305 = 3.8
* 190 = 5.337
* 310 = 4.264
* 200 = 5.703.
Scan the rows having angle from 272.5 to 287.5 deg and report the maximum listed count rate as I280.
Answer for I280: 5.777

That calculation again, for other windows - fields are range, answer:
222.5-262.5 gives 6.289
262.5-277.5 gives 6.213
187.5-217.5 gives 5.776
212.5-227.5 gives 5.596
